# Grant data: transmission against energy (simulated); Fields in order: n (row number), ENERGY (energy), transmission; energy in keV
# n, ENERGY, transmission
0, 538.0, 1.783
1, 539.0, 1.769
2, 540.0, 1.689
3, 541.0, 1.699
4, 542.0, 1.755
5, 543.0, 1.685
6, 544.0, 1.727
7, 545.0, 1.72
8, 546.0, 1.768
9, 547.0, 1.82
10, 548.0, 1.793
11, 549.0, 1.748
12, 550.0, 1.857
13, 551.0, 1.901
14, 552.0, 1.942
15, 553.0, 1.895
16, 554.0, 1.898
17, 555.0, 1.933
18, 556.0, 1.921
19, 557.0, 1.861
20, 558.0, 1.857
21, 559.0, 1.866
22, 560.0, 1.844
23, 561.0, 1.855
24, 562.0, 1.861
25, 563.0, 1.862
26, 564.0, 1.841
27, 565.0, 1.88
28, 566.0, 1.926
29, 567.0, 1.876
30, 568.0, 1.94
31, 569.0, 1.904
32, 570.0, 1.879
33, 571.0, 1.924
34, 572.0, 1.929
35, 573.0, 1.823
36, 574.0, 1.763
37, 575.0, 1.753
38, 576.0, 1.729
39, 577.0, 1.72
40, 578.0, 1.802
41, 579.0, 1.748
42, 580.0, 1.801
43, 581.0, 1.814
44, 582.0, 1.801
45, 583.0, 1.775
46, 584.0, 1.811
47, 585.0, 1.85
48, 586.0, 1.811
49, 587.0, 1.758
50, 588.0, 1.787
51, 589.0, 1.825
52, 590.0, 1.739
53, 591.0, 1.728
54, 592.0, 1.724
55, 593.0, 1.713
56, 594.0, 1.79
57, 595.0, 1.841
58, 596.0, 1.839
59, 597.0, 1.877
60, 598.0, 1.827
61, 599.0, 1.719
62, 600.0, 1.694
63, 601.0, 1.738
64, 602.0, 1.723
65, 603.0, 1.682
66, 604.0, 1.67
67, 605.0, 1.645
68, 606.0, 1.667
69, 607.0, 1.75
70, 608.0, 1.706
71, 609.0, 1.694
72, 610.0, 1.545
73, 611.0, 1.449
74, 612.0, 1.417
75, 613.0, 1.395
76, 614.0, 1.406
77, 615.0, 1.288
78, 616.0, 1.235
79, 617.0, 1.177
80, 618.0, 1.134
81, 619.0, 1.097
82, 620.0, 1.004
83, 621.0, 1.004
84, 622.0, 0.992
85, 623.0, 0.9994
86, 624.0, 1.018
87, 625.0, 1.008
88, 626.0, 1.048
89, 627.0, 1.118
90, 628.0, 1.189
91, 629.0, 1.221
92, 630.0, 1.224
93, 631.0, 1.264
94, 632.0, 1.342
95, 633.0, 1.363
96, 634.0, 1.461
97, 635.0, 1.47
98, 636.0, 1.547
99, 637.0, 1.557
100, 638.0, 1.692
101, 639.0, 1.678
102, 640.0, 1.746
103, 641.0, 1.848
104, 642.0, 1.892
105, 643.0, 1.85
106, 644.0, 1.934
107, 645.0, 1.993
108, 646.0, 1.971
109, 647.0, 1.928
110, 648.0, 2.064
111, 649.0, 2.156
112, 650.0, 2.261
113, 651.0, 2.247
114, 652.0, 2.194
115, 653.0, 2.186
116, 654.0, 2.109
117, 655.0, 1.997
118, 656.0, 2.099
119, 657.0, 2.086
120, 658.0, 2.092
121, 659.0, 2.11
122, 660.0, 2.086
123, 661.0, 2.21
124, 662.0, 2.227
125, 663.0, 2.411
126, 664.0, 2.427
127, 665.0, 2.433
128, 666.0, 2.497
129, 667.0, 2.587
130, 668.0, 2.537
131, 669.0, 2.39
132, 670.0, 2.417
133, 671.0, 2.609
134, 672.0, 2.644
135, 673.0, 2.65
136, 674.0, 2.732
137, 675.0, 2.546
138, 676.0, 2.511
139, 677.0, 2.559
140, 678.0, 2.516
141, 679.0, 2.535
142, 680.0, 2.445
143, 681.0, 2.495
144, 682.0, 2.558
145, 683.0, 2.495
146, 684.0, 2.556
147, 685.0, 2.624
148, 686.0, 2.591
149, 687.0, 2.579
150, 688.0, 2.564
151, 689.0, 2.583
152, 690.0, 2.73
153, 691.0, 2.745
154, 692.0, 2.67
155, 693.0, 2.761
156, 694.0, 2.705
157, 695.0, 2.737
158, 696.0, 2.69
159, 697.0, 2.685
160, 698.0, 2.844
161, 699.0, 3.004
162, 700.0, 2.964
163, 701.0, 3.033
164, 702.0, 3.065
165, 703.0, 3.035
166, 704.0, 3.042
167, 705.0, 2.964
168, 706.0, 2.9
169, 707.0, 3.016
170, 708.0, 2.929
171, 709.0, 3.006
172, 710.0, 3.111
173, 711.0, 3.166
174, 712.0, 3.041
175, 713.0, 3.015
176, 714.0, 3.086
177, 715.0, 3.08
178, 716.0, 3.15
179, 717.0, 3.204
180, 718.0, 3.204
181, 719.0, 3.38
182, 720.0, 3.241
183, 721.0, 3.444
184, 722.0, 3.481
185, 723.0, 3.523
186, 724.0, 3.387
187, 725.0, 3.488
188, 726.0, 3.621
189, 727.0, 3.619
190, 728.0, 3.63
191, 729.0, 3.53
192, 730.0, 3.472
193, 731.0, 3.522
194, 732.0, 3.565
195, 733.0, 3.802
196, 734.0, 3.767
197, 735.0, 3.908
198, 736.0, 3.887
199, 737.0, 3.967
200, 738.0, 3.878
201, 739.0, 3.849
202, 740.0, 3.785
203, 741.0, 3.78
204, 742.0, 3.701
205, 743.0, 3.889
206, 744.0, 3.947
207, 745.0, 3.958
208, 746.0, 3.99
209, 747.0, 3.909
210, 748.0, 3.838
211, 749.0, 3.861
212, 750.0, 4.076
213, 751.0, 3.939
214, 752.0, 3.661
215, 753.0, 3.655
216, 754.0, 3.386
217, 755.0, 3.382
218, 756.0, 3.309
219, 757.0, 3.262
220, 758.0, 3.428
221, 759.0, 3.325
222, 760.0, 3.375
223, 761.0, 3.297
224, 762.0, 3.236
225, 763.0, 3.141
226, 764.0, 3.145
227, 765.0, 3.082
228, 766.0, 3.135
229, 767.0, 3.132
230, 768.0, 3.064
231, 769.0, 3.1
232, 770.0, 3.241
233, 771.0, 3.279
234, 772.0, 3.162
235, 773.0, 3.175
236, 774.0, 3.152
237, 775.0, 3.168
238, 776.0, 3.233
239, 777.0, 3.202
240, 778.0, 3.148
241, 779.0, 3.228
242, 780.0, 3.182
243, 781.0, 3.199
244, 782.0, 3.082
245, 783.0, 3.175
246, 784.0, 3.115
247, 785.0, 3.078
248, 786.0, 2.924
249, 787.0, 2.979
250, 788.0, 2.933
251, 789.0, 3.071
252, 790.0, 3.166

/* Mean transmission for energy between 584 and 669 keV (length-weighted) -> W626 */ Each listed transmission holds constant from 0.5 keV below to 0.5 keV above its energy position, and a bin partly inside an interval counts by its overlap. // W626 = 1.72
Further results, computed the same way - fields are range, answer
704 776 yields 3.43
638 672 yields 2.16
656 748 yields 3.01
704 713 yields 3.02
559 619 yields 1.72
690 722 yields 3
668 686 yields 2.55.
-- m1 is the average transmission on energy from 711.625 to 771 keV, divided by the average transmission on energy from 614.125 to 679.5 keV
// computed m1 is 1.9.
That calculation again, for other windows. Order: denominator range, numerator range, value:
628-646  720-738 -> 2.27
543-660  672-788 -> 1.87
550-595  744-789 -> 1.82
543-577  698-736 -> 1.78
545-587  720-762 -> 1.98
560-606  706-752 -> 1.97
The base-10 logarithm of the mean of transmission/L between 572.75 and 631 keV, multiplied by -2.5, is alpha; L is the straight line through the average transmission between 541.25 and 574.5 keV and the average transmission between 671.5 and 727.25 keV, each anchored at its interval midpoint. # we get 0.36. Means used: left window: 1.85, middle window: 1.55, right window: 2.91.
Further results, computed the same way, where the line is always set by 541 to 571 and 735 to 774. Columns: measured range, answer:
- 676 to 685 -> 0.15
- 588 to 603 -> 0.23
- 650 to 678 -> 0.17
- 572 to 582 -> 0.14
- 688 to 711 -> 0.07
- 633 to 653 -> 0.36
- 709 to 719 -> 0.02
